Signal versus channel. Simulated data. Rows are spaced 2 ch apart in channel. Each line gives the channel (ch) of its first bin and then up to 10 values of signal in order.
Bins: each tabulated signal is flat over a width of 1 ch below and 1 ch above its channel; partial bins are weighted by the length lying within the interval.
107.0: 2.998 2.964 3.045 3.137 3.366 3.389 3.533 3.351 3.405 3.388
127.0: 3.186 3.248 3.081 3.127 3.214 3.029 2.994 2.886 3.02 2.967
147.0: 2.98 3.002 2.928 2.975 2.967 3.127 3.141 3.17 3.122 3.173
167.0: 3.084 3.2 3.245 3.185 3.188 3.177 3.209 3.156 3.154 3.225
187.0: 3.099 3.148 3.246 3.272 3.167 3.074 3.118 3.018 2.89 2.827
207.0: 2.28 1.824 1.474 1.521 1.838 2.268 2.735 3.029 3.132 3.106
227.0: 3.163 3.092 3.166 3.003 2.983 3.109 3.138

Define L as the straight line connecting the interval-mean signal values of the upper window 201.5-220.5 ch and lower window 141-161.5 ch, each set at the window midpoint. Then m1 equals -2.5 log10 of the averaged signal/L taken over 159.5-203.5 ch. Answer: -0.21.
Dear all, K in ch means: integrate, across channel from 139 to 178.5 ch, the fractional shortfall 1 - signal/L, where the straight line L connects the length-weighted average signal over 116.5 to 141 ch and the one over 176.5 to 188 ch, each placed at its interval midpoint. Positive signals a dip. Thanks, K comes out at 1.42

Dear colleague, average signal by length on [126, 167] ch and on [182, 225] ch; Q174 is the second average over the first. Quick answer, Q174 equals 0.9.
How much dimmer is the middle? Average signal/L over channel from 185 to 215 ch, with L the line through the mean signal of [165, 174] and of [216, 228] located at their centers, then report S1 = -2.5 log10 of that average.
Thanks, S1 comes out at 0.125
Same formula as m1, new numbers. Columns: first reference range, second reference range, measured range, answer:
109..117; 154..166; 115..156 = 0.00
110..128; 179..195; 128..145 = 0.07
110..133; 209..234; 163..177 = -0.08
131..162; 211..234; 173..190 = -0.11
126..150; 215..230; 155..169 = -0.04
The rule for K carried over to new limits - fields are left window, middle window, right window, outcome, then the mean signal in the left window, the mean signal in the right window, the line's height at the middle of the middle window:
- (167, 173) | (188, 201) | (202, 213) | -3.2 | 3.19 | 2.19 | 2.54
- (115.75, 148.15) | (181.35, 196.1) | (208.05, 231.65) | -2.3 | 3.18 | 2.52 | 2.75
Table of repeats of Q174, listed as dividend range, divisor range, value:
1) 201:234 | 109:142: 0.81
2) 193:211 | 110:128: 0.82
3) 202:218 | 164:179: 0.66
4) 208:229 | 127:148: 0.80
